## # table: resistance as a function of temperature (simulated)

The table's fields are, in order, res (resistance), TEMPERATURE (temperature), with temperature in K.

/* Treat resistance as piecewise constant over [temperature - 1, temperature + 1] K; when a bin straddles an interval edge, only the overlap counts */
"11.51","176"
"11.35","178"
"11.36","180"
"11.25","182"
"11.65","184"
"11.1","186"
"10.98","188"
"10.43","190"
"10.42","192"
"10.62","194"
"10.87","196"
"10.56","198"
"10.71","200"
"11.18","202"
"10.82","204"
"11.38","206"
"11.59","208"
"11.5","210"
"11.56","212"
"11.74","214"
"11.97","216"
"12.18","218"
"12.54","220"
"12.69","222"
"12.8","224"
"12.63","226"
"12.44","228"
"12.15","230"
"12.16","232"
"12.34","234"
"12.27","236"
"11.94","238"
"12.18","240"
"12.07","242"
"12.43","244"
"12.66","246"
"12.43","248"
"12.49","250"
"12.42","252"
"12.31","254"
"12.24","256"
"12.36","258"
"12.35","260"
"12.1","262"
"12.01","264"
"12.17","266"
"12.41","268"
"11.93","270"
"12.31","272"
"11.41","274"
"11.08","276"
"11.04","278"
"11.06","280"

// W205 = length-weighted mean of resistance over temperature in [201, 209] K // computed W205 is 11.2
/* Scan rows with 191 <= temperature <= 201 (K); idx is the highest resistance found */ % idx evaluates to 10.87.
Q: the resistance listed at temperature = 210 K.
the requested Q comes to 11.5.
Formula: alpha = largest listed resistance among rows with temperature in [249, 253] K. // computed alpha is 12.49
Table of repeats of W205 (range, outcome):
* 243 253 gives 12.5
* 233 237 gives 12.3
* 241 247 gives 12.4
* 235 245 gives 12.2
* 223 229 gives 12.6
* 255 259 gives 12.3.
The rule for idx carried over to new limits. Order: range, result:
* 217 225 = 12.8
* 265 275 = 12.41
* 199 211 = 11.59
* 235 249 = 12.66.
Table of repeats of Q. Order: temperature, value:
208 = 11.59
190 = 10.43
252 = 12.42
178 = 11.35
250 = 12.49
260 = 12.35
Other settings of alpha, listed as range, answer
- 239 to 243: 12.18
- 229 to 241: 12.34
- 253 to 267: 12.36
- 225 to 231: 12.63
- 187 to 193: 10.98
